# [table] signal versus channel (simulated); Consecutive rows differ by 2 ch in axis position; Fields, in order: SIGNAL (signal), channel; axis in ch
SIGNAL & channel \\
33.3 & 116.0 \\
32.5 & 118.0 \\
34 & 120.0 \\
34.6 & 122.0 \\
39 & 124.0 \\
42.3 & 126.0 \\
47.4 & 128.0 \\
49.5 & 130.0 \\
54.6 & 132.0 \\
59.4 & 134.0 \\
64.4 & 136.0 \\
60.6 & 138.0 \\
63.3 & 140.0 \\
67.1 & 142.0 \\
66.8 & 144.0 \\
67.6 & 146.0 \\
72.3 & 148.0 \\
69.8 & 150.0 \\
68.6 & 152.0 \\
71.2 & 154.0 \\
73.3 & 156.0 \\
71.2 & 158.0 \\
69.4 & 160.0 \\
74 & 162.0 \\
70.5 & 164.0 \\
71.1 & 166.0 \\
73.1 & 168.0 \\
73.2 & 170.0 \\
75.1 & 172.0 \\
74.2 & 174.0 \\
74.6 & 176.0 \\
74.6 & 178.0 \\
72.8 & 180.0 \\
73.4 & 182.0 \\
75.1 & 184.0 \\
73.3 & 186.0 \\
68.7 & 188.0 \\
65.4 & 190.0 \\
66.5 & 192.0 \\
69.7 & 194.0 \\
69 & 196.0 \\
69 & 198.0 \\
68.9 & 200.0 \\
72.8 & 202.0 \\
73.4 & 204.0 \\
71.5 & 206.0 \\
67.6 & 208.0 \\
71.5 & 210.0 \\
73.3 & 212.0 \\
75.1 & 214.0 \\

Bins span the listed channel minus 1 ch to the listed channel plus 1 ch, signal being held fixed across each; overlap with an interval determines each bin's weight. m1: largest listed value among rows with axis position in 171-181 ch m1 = 75.1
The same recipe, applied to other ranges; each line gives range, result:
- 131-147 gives 67.6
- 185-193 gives 73.3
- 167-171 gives 73.2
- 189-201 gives 69.7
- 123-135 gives 59.4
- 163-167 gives 71.1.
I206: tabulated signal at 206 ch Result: 71.5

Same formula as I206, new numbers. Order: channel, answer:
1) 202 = 72.8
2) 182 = 73.4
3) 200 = 68.9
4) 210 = 71.5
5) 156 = 73.3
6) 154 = 71.2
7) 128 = 47.4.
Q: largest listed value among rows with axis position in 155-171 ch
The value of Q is 74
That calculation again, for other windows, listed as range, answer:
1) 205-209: 71.5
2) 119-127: 42.3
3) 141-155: 72.3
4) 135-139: 64.4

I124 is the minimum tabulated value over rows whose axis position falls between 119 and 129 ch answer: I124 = 34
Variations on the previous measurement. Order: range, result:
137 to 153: 60.6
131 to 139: 54.6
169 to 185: 72.8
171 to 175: 74.2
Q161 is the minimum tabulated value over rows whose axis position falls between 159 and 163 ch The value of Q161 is 69.4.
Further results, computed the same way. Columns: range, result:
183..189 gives 68.7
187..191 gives 65.4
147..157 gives 68.6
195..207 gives 68.9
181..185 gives 73.4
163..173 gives 70.5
